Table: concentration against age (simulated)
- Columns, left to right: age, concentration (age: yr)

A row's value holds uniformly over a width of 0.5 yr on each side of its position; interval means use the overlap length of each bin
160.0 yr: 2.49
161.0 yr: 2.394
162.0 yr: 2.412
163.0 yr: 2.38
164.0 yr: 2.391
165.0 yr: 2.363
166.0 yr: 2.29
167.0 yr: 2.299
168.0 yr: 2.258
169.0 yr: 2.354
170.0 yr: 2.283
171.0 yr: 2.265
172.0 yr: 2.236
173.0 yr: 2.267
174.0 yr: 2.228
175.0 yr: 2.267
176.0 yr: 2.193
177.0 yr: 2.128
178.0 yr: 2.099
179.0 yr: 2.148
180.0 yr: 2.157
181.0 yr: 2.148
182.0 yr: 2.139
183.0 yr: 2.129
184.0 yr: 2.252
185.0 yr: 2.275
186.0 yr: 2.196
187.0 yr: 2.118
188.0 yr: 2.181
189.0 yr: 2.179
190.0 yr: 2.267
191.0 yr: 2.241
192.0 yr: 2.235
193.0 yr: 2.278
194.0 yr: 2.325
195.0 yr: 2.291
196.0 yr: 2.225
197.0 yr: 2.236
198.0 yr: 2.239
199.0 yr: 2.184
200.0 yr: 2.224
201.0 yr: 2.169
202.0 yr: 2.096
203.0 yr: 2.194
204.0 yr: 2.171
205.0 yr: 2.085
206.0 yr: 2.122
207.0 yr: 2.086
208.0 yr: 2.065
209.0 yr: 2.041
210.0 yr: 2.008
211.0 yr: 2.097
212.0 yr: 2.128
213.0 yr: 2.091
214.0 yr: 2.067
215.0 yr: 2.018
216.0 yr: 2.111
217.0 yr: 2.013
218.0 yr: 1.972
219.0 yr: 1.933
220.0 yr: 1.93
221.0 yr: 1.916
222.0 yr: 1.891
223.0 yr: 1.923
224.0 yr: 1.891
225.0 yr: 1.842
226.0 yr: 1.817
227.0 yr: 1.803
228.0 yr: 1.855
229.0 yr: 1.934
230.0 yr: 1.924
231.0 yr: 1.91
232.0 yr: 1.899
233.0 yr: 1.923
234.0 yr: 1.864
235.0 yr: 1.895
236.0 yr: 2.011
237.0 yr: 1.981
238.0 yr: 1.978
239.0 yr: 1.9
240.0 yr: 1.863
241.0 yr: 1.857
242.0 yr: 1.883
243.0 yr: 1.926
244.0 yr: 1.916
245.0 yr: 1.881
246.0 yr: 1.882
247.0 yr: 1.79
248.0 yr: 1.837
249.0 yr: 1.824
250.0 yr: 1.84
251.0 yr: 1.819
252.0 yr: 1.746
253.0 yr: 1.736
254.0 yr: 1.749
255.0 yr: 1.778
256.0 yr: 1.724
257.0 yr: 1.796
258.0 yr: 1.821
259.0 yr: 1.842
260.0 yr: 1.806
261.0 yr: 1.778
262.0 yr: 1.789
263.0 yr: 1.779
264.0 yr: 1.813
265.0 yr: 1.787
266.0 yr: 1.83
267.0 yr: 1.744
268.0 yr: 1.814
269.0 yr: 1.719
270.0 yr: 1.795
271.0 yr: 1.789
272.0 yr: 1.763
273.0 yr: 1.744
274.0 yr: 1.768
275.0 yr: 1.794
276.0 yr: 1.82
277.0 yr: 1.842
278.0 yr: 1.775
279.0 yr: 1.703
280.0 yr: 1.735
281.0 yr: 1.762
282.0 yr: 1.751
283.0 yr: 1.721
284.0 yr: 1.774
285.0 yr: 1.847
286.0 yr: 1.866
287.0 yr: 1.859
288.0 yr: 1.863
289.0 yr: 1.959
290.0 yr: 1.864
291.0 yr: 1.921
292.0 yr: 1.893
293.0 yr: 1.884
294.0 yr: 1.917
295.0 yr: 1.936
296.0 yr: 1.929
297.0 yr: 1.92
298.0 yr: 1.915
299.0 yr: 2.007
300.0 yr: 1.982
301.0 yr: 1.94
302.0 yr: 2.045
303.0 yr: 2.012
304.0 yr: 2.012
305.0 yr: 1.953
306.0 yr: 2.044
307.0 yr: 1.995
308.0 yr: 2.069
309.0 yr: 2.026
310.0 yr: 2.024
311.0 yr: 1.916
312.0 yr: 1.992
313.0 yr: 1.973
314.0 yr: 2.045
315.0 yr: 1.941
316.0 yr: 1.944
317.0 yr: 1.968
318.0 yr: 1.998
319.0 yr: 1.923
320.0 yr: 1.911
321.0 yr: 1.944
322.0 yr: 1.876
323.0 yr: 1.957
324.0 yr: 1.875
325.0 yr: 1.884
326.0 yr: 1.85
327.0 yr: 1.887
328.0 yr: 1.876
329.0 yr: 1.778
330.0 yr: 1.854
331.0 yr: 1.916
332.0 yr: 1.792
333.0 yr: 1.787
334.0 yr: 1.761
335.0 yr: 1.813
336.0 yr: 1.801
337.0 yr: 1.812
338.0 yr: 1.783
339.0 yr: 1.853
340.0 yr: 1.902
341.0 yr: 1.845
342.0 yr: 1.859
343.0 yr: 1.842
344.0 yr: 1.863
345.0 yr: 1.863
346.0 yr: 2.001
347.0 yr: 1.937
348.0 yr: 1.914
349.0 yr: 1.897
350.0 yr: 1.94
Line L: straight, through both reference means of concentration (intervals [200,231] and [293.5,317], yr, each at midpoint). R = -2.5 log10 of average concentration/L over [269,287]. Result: 0.12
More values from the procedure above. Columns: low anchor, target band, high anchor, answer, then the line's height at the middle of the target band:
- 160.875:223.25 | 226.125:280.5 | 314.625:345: 0.12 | 2.04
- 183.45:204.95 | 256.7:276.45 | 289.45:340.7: 0.14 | 2.04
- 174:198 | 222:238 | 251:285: 0.04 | 1.98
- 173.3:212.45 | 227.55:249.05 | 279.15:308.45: 0.09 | 2.05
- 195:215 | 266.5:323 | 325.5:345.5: 0.02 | 1.93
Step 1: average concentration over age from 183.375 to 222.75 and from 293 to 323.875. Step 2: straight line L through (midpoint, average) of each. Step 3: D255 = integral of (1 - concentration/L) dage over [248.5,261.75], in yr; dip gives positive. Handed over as 1.7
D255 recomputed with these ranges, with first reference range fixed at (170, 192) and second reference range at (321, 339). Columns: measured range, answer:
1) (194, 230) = 1.3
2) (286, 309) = -0.4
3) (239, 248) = 0.8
